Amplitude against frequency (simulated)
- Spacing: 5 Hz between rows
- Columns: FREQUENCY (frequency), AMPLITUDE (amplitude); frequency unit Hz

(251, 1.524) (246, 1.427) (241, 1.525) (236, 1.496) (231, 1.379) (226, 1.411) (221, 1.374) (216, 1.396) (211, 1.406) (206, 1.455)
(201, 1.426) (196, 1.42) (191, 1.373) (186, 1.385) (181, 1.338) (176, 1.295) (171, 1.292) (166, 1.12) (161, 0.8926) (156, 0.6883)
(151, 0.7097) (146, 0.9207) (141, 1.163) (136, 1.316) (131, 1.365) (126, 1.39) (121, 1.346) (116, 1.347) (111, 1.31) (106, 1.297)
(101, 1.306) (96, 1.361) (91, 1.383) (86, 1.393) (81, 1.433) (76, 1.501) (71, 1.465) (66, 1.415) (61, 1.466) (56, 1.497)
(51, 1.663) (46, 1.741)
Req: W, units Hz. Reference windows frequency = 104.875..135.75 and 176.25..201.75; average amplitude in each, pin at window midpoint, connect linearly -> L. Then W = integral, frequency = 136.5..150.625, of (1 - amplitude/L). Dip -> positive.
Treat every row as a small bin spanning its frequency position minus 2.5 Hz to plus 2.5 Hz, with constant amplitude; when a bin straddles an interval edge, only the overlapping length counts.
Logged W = 3.37 Hz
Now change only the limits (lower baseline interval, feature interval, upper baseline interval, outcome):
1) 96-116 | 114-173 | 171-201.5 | 9.3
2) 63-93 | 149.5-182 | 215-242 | 8.7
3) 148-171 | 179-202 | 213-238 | -5.0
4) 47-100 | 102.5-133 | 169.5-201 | 1.7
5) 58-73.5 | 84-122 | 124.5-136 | 1.6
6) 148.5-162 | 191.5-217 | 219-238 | -4.9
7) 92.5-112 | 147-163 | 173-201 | 6.8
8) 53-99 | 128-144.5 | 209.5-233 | 1.8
